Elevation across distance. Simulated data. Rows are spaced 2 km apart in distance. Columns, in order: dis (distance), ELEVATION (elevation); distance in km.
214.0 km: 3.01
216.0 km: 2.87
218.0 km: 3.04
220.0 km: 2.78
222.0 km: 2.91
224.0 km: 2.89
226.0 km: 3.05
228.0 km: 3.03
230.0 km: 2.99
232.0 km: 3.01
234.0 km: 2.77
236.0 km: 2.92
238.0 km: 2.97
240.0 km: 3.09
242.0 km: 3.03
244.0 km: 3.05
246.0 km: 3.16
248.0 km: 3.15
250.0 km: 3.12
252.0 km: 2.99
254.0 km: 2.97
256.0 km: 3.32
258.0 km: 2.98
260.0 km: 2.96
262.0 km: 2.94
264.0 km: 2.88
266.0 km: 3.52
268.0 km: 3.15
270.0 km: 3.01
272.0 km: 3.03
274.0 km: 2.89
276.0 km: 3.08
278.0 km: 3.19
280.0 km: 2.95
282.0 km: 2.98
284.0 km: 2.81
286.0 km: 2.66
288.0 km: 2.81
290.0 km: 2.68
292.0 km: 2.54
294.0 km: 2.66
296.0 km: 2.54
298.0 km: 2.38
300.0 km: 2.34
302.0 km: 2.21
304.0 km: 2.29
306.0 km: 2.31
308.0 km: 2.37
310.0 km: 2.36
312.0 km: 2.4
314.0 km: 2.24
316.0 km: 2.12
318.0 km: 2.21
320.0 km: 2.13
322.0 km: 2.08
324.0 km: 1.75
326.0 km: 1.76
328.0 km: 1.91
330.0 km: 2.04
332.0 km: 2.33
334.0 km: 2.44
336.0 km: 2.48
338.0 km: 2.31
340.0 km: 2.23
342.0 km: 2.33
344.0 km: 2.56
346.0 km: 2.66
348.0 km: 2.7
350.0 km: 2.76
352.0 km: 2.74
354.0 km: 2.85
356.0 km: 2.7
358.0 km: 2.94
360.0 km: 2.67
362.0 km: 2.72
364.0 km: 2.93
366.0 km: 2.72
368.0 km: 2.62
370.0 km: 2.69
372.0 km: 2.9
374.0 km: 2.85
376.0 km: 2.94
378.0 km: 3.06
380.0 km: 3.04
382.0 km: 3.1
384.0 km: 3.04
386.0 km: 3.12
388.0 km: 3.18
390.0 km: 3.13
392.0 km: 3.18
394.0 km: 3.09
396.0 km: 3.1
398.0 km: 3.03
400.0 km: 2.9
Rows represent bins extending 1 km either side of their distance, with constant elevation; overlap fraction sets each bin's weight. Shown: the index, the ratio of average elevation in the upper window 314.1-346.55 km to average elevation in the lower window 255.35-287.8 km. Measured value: 0.73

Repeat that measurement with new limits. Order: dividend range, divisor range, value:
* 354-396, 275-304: 1.09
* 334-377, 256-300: 0.93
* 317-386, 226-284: 0.85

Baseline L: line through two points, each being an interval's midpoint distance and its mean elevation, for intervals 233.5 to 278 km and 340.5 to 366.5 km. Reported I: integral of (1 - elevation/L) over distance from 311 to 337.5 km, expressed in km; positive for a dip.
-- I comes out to 6.2 km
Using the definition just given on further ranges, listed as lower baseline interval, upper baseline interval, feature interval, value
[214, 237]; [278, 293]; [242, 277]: -2.6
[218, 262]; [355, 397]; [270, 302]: 2.4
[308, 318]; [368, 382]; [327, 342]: 1.5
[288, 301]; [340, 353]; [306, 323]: 2.1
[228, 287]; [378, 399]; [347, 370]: 2.4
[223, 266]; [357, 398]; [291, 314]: 4.6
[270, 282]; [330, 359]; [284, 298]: 1.3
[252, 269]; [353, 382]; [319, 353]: 7.0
